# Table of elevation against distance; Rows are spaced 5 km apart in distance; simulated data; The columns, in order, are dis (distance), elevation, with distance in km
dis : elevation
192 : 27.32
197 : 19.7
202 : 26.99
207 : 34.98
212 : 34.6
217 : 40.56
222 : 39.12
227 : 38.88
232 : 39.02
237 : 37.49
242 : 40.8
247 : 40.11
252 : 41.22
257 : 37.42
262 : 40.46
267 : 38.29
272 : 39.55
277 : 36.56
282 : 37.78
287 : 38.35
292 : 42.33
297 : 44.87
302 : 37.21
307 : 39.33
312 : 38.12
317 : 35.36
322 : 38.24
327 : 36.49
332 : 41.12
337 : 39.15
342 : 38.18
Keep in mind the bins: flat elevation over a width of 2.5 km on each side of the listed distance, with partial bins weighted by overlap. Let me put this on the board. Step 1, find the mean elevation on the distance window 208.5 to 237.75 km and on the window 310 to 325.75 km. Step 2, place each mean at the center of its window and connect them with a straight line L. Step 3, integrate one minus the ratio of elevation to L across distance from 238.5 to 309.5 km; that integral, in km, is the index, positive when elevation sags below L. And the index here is -3.6 km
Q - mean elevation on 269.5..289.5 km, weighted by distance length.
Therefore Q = 38.1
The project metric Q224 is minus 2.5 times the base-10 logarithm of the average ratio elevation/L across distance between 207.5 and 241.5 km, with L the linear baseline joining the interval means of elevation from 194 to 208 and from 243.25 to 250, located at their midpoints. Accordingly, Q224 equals -0.15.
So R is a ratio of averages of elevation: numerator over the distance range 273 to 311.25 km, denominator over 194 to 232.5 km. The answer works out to 1.2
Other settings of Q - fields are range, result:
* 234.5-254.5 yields 39.9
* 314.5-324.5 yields 36.8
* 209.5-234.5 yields 38.4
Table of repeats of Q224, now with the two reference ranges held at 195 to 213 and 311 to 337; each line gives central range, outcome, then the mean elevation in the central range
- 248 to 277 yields -0.18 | 39.2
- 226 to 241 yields -0.24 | 38.7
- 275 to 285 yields -0.08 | 37.3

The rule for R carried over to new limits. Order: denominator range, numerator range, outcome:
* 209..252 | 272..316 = 1.01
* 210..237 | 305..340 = 1.00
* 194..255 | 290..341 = 1.09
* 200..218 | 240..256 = 1.19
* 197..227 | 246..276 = 1.15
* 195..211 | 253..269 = 1.38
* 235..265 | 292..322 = 0.99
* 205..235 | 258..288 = 1.01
